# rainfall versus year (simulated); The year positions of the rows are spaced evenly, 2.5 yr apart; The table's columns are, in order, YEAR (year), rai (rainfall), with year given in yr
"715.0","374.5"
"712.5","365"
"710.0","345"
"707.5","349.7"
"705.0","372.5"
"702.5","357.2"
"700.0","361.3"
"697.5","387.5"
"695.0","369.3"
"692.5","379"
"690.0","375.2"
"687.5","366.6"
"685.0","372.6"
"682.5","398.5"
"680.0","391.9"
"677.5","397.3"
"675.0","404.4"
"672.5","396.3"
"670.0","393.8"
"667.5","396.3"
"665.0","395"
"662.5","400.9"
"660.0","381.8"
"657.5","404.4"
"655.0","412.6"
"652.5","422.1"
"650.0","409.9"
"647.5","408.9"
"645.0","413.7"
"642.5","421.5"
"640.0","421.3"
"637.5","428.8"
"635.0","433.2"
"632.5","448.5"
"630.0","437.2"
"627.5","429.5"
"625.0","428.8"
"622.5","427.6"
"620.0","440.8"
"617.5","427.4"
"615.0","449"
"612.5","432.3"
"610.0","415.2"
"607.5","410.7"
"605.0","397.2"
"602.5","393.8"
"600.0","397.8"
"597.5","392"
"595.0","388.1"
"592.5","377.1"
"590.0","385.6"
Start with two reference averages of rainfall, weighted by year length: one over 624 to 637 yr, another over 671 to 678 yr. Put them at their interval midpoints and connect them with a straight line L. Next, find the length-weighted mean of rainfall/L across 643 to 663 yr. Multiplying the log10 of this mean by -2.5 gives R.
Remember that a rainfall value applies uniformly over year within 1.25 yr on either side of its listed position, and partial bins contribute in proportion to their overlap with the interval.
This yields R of 0.025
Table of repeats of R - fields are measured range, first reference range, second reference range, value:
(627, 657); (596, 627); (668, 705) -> -0.052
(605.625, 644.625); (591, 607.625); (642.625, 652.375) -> -0.067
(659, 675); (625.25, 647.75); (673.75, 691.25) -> 0.015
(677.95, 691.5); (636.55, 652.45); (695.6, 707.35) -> 0.002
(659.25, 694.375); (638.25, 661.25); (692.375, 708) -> -0.003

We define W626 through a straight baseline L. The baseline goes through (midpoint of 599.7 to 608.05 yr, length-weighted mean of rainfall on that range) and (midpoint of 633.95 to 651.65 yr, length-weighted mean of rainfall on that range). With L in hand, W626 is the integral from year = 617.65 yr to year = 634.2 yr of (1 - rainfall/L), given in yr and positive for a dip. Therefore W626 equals -1.0 yr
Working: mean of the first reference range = 399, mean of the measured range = 435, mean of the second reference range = 420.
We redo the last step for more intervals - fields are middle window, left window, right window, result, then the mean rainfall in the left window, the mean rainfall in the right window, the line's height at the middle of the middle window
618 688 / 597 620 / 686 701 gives -3.1 yr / 415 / 373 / 393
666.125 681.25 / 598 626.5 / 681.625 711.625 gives -0.5 yr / 419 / 369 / 383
